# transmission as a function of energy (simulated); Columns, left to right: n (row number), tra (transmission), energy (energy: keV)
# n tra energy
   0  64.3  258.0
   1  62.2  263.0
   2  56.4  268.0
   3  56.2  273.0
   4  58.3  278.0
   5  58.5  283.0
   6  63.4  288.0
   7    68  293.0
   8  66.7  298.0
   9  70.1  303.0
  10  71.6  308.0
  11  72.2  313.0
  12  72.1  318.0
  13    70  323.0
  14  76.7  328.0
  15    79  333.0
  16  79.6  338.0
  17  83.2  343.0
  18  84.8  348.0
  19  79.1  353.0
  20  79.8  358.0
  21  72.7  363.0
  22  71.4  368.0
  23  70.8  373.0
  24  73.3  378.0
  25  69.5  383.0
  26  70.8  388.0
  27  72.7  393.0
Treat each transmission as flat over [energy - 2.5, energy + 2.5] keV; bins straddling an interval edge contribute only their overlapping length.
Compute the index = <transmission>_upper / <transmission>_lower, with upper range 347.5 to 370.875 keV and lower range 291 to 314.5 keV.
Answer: 1.1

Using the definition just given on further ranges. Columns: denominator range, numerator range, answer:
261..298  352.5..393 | 1.20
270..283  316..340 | 1.31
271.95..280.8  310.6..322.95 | 1.25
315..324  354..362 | 1.10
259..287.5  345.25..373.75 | 1.30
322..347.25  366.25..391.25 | 0.91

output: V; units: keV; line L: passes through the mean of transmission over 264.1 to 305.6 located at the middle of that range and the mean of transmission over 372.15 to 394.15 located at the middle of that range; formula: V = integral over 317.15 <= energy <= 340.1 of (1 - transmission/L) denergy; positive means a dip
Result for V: -3.2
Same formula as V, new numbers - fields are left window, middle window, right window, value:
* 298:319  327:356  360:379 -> -3.6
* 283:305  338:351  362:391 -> -2.6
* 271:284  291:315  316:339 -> -1.1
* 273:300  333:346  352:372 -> -1.8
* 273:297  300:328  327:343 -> 0.1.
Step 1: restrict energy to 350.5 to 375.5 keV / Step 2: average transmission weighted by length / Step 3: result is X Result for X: 74.8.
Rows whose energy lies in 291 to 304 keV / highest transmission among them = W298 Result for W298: 70.1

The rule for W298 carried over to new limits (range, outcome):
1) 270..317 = 72.2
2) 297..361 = 84.8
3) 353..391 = 79.8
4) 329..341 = 79.6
